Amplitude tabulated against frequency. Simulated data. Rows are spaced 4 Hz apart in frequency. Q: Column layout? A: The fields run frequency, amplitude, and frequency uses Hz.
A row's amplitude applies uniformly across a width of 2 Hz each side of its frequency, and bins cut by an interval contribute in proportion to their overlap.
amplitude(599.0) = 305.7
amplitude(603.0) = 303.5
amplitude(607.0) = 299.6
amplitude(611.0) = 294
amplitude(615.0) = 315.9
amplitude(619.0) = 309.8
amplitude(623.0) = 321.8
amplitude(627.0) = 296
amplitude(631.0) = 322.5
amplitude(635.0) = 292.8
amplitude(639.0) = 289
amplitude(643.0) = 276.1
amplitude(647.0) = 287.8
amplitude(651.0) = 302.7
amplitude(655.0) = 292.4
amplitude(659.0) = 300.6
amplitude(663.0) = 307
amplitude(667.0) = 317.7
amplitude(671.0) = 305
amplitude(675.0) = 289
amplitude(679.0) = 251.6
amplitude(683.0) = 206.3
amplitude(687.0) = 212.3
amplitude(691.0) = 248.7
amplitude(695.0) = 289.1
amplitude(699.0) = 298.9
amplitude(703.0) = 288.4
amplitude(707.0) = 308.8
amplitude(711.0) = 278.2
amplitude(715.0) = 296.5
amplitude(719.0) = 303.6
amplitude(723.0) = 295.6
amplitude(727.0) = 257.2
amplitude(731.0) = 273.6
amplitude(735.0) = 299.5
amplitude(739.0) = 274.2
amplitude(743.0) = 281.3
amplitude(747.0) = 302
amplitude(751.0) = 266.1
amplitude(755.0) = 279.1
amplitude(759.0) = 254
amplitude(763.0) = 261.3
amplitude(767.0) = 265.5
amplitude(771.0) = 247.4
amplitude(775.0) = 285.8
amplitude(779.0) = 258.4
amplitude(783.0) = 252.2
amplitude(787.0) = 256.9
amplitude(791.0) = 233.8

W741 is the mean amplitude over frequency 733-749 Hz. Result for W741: 289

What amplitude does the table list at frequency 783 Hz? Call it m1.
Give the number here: 252.2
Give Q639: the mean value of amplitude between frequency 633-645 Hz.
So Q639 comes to 286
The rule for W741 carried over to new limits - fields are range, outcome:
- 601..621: 305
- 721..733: 275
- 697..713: 294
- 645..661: 296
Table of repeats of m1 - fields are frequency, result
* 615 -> 315.9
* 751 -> 266.1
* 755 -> 279.1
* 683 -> 206.3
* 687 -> 212.3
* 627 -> 296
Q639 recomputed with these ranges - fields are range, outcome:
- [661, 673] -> 310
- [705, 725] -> 297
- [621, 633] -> 313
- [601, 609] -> 302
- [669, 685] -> 263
